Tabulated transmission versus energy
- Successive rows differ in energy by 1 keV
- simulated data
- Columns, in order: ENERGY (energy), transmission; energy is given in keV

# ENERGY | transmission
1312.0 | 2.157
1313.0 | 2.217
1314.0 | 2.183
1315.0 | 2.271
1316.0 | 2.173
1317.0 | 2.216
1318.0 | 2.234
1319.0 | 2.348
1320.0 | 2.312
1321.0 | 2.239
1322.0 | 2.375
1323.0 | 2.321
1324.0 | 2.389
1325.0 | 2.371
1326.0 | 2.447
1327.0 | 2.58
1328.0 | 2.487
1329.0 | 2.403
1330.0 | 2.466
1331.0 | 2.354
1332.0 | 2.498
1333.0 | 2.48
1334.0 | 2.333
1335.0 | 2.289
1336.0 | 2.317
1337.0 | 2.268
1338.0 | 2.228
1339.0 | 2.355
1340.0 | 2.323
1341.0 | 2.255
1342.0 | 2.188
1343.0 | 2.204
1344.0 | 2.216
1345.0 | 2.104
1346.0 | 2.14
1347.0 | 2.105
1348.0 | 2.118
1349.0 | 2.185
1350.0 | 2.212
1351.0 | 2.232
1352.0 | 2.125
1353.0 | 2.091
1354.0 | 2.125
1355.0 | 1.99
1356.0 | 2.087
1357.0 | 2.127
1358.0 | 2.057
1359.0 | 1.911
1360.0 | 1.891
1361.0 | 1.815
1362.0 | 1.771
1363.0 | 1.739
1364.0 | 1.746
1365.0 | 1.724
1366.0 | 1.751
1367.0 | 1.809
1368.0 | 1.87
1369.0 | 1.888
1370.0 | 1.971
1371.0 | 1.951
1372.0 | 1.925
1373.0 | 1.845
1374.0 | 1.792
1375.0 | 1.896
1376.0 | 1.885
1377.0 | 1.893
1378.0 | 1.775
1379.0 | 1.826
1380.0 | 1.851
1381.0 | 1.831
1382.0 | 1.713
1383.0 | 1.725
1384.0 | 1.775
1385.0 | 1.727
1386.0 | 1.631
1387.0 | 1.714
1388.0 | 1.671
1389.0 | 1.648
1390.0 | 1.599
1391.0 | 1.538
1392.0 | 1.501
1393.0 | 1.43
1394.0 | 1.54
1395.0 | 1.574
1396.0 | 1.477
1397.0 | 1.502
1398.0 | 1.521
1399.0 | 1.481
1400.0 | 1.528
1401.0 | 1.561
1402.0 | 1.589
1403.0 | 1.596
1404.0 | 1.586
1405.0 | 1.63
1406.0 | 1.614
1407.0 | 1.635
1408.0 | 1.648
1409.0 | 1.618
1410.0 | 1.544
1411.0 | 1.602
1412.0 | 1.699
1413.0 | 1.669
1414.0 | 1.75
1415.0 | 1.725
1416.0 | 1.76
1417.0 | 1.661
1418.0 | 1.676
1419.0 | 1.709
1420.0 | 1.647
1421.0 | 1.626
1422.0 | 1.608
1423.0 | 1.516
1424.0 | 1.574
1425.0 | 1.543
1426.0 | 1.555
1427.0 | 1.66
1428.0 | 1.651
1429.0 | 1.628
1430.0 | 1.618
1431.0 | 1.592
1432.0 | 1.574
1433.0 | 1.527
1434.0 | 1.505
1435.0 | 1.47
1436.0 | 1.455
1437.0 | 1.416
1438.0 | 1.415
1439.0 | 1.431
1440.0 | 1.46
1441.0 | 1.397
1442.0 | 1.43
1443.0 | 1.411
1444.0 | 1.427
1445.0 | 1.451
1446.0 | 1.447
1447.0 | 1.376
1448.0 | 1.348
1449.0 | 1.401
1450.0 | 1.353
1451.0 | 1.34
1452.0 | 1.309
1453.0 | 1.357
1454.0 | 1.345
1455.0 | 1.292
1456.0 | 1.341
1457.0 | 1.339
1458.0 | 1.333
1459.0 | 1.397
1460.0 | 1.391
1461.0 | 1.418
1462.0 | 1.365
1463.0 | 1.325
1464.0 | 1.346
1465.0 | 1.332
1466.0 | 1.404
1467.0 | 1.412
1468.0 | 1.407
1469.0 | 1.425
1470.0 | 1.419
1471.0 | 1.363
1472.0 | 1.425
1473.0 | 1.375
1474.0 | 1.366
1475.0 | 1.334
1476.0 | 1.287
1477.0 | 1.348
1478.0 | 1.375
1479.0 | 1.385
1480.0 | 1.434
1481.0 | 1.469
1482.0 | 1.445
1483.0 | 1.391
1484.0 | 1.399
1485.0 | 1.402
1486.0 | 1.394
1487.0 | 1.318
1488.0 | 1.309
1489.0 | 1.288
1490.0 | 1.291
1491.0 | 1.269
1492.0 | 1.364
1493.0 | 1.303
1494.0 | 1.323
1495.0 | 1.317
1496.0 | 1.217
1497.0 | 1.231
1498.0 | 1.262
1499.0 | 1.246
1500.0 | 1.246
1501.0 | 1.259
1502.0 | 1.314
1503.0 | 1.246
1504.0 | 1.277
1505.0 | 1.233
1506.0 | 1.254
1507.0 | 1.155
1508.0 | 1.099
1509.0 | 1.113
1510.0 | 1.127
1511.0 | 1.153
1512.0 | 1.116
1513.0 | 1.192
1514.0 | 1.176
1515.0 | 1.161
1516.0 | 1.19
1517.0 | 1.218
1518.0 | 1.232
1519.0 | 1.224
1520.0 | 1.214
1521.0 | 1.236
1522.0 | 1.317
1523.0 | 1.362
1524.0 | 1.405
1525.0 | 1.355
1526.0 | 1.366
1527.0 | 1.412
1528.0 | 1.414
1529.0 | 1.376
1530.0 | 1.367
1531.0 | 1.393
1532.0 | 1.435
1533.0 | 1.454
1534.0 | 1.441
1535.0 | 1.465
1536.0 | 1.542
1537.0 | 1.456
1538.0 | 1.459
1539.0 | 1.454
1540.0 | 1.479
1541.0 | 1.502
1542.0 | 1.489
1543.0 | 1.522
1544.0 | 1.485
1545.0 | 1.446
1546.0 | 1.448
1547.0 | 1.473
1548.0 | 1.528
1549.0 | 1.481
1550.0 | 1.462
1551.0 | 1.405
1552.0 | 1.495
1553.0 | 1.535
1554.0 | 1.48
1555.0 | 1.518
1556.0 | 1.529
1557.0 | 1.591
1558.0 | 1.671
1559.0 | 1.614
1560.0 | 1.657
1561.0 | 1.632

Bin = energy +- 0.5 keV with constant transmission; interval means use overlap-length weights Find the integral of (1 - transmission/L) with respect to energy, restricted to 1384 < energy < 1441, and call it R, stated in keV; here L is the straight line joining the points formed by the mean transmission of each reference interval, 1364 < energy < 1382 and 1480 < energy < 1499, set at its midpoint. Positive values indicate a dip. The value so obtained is 2.9 keV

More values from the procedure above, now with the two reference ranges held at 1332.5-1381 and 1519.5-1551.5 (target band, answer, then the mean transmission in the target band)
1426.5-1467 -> 7.1 keV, 1.43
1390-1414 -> 3.9 keV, 1.57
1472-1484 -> 1.7 keV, 1.39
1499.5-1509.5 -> 2.0 keV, 1.22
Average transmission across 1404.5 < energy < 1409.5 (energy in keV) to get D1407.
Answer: 1.63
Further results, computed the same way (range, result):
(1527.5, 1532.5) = 1.4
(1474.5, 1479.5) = 1.35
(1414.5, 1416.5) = 1.74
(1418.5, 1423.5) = 1.62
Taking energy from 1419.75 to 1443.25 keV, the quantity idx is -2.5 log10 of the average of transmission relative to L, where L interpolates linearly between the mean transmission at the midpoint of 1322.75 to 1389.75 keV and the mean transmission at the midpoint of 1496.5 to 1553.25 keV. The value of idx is 0.136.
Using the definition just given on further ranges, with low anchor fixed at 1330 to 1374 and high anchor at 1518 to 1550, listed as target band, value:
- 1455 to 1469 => 0.22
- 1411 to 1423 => 0.11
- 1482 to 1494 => 0.18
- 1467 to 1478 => 0.19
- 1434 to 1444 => 0.23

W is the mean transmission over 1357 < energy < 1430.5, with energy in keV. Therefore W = 1.7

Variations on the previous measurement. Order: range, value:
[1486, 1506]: 1.28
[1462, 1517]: 1.3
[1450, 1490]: 1.37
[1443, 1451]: 1.4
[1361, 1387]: 1.81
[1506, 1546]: 1.33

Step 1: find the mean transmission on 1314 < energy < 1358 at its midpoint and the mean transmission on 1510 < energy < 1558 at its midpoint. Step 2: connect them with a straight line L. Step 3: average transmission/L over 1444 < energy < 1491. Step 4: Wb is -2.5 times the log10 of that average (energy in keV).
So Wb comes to 0.224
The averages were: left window 2.27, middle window 1.37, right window 1.39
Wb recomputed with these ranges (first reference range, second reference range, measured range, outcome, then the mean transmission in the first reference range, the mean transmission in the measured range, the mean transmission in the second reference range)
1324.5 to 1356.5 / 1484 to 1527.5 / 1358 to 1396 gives 0.16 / 2.27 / 1.76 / 1.26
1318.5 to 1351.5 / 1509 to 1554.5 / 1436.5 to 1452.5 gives 0.26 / 2.31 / 1.4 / 1.37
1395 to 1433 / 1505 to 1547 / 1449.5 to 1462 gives 0.12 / 1.61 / 1.35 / 1.33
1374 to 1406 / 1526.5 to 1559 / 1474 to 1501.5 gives 0.16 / 1.65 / 1.33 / 1.48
